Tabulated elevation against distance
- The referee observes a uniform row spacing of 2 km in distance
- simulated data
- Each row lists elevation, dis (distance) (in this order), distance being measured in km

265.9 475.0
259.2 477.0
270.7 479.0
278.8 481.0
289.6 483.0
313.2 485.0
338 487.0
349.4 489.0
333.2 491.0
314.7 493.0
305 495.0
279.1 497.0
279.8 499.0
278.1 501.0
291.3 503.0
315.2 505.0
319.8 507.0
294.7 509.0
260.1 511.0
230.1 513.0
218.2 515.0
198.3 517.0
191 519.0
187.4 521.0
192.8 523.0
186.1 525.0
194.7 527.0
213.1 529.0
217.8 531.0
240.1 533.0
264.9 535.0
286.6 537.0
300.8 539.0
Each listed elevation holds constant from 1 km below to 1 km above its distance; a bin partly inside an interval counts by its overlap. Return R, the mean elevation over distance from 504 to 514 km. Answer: 284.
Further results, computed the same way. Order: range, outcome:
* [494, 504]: 287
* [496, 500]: 279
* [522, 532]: 201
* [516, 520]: 195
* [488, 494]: 332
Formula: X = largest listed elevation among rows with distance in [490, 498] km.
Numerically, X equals 333.2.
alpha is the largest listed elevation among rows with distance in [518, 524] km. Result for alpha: 192.8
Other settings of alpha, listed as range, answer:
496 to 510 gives 319.8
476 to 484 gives 289.6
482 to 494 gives 349.4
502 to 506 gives 315.2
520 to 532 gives 217.8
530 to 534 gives 240.1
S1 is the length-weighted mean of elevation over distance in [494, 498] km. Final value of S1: 292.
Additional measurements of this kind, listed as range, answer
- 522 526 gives 189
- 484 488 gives 326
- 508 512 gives 277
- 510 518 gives 227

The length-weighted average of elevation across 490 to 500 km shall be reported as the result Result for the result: 302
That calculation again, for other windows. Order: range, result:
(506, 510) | 307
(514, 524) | 198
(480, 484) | 284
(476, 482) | 270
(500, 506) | 295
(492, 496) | 310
